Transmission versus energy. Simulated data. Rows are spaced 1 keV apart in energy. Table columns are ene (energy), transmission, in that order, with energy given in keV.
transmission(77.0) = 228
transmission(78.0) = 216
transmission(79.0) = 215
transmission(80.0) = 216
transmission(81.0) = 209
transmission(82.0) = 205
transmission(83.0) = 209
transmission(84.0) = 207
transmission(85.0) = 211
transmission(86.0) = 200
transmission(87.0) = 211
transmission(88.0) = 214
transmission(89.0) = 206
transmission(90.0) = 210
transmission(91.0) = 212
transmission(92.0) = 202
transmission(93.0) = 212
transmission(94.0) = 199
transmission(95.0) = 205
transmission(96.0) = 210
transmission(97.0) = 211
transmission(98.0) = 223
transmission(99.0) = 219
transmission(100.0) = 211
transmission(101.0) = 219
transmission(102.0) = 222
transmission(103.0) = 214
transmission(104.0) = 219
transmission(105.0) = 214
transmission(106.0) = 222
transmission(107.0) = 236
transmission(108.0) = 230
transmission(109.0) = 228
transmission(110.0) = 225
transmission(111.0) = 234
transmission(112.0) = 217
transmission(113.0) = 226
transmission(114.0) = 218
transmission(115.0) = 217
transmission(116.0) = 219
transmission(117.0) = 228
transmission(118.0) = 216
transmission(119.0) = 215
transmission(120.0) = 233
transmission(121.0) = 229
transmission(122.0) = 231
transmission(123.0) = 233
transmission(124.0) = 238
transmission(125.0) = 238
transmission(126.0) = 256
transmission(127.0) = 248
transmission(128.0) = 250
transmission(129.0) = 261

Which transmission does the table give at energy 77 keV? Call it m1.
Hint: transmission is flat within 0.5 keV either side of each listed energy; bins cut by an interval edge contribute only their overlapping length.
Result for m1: 228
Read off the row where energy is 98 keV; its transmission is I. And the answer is 223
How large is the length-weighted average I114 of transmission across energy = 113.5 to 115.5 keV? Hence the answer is 218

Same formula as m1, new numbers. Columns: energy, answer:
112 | 217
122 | 231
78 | 216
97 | 211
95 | 205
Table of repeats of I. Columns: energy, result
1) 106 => 222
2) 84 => 207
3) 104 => 219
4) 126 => 256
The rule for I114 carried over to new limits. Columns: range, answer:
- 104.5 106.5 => 218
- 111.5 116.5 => 219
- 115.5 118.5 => 221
